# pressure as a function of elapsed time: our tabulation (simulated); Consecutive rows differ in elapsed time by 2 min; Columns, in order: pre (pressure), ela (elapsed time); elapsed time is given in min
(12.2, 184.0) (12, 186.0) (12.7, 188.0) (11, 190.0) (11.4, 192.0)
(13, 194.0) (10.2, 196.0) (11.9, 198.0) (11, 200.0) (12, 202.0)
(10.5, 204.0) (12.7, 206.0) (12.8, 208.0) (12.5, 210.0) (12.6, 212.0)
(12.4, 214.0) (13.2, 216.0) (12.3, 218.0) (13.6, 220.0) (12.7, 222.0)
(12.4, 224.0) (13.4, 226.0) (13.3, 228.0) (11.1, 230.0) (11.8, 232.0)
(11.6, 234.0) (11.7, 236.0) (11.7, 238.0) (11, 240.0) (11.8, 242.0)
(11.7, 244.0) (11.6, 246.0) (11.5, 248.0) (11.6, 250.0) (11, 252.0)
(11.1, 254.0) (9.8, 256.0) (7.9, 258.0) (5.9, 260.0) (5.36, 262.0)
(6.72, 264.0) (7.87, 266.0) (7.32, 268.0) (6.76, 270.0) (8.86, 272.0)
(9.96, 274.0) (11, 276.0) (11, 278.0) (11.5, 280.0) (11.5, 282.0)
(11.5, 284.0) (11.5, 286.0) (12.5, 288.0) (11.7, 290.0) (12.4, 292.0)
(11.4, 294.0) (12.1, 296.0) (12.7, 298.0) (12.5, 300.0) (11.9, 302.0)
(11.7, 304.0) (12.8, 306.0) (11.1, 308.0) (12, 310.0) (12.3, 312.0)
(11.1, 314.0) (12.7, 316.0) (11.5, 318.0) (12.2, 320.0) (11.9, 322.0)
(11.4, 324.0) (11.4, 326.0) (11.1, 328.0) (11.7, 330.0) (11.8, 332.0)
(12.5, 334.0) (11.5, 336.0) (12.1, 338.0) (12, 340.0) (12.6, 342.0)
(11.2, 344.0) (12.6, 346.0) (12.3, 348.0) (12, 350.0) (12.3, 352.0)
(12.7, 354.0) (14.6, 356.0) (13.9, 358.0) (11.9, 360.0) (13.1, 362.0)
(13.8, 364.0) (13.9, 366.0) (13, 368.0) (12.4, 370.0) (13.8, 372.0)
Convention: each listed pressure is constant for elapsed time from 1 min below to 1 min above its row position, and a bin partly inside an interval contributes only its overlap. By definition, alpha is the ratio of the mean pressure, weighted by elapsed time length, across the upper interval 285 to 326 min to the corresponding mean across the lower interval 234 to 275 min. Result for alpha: 1.2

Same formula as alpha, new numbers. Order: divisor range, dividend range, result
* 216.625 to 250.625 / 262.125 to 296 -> 0.84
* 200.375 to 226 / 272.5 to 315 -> 0.94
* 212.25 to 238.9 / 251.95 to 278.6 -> 0.68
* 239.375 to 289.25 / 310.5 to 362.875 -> 1.23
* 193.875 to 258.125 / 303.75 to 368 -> 1.04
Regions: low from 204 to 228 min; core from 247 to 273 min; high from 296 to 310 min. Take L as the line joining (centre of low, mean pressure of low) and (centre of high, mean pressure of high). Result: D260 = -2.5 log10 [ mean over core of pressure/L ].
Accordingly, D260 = 0.40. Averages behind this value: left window 12.7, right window 12.1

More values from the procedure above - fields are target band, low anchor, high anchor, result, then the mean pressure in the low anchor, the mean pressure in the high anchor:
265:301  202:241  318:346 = 0.117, 12.3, 11.8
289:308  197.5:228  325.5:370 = 0.033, 12.4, 12.5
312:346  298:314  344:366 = 0.053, 12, 12.9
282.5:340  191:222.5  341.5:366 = 0.064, 12.2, 12.8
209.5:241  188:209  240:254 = -0.069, 11.7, 11.5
